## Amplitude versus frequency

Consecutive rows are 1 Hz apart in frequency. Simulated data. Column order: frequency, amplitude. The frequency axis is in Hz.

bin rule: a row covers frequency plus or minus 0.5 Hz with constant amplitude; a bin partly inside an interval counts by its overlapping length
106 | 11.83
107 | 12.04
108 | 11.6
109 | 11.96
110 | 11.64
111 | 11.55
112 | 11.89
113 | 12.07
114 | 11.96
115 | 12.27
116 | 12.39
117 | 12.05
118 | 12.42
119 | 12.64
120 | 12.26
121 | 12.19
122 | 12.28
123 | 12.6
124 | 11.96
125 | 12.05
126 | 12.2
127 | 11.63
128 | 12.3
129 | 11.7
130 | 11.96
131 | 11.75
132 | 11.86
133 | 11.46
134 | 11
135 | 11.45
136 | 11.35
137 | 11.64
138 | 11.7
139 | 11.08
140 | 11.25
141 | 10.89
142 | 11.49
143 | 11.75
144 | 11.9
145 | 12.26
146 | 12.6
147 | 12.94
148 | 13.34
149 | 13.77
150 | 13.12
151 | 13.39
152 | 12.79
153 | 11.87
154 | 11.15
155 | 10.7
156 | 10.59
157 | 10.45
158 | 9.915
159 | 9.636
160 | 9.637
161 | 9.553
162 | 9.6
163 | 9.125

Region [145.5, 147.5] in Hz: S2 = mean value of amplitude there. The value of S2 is 12.8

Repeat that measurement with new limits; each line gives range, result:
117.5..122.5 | 12.4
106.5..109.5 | 11.9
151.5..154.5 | 11.9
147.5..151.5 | 13.4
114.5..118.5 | 12.3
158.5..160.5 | 9.64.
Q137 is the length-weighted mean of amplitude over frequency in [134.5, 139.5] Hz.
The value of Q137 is 11.4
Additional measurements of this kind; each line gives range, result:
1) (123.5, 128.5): 12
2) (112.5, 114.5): 12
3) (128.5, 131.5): 11.8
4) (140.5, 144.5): 11.5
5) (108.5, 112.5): 11.8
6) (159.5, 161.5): 9.6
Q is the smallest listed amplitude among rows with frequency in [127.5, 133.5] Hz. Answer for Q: 11.46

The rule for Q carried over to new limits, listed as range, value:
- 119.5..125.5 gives 11.96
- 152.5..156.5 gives 10.59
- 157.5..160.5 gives 9.636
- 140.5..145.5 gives 10.89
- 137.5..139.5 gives 11.08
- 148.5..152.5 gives 12.79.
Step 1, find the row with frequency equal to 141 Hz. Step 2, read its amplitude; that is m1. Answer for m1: 10.89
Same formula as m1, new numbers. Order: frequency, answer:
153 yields 11.87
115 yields 12.27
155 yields 10.7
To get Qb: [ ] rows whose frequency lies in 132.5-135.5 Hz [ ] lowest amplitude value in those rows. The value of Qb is 11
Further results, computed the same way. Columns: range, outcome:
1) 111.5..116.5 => 11.89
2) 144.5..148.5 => 12.26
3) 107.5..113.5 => 11.55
